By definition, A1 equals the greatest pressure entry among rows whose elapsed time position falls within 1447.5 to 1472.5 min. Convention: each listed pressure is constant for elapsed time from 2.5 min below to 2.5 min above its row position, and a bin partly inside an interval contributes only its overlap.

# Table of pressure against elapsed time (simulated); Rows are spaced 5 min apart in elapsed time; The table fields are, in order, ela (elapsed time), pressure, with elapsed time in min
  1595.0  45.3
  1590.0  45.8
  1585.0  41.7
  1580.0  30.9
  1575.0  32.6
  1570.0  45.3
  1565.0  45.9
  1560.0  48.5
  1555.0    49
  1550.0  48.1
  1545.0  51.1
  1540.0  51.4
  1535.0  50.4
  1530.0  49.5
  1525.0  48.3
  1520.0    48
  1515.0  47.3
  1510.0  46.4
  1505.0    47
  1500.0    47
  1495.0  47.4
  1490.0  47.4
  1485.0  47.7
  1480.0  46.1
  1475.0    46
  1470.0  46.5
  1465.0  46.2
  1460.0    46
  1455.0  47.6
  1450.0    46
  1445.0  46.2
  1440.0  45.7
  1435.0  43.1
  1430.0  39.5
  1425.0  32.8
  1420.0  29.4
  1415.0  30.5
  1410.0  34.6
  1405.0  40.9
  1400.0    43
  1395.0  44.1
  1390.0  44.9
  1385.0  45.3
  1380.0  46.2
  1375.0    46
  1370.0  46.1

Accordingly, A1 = 47.6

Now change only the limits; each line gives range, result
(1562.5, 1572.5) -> 45.9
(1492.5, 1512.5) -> 47.4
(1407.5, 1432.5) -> 39.5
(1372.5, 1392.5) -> 46.2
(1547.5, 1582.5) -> 49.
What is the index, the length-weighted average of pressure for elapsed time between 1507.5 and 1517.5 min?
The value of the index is 46.9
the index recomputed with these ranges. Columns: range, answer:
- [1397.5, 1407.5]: 42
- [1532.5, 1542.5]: 50.9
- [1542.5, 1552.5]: 49.6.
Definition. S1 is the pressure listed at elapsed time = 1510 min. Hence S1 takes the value 46.4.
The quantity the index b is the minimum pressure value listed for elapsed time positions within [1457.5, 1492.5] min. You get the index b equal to 46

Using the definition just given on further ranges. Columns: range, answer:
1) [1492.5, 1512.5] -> 46.4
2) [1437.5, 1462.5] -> 45.7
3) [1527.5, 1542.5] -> 49.5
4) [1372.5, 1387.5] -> 45.3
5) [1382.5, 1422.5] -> 29.4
